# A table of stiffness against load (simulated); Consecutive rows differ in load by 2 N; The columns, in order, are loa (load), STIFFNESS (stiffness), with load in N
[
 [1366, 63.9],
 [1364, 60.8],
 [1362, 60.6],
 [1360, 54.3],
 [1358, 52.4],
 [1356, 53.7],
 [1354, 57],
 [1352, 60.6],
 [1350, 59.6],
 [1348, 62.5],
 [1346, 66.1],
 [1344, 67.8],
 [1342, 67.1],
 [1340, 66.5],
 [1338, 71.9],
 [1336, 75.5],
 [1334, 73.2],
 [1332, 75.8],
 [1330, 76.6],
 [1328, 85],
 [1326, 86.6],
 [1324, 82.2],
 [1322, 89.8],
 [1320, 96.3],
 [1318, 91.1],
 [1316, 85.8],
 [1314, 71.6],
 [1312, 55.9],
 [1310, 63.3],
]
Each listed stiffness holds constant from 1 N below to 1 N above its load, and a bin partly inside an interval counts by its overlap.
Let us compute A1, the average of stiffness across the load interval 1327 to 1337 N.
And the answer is 77.2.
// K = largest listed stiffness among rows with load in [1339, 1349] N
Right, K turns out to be 67.8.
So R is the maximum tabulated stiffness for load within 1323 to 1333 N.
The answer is 86.6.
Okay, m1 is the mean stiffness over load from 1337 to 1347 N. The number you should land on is 67.9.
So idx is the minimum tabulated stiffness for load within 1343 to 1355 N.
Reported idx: 57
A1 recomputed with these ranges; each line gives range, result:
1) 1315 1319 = 88.4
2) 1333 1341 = 71.8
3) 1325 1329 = 85.8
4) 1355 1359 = 53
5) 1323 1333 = 81.2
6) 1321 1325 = 86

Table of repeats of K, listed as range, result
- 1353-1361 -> 57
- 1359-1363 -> 60.6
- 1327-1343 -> 85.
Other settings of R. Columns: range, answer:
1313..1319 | 91.1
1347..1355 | 62.5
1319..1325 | 96.3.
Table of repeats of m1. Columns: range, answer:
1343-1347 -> 66.9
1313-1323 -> 86.9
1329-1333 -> 76.2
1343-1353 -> 63.3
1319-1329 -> 88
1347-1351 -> 61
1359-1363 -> 57.5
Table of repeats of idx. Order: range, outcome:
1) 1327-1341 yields 66.5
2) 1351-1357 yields 53.7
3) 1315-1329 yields 82.2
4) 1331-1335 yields 73.2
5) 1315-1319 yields 85.8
